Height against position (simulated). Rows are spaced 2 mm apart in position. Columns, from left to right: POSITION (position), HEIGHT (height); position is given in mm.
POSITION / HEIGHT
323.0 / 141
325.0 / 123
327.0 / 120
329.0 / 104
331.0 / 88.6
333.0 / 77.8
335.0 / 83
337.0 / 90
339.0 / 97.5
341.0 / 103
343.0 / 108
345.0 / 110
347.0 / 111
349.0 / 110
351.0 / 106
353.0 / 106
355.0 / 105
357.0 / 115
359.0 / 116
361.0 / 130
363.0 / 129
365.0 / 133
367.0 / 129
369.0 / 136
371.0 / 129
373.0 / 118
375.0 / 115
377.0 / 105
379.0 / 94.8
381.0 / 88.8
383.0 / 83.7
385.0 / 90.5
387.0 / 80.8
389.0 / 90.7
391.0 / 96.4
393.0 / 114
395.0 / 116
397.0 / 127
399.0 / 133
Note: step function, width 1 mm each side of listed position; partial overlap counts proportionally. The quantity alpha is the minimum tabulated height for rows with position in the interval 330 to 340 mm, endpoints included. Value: 77.8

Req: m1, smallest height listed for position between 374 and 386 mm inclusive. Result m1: 83.7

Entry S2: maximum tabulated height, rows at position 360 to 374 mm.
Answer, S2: 136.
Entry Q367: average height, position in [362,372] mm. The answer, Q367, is 131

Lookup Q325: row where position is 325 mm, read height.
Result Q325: 123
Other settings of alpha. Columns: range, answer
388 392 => 90.7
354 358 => 105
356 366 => 115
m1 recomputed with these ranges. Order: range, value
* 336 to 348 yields 90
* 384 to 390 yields 80.8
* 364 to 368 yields 129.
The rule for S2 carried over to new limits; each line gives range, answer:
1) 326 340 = 120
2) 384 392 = 96.4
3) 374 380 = 115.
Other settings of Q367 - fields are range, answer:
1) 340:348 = 108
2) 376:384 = 93.1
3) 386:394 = 95.5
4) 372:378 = 113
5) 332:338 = 83.6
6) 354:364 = 119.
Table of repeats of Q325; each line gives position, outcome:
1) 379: 94.8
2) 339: 97.5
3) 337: 90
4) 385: 90.5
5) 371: 129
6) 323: 141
